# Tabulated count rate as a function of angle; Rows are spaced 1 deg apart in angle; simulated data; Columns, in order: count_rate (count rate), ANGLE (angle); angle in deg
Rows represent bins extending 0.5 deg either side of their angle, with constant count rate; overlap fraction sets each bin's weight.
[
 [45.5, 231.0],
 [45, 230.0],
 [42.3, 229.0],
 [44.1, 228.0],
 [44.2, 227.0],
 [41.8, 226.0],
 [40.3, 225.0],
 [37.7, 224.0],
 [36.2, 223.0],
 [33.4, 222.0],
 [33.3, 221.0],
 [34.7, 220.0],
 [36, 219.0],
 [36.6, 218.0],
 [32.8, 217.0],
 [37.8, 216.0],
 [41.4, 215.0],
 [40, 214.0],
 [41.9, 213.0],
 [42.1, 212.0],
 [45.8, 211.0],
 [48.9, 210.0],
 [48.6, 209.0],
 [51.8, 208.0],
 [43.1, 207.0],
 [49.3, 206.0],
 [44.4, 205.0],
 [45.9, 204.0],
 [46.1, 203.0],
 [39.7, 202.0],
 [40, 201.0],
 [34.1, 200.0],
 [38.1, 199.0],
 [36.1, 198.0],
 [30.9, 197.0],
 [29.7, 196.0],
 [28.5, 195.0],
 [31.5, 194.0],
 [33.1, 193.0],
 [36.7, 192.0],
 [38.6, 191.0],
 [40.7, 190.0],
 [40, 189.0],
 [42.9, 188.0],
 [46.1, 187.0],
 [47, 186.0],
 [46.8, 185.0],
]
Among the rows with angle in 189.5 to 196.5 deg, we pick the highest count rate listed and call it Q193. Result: 40.7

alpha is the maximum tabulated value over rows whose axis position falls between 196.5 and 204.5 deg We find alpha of 46.1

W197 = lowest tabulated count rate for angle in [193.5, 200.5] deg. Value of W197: 28.5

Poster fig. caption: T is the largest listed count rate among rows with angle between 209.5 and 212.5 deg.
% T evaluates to 48.9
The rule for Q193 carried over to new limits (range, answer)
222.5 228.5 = 44.2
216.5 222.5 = 36.6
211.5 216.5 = 42.1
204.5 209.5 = 51.8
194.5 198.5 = 36.1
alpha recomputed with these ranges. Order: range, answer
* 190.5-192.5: 38.6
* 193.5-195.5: 31.5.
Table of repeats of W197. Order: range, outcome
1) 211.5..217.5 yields 32.8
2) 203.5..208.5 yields 43.1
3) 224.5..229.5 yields 40.3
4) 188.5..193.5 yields 33.1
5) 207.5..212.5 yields 42.1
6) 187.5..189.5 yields 40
